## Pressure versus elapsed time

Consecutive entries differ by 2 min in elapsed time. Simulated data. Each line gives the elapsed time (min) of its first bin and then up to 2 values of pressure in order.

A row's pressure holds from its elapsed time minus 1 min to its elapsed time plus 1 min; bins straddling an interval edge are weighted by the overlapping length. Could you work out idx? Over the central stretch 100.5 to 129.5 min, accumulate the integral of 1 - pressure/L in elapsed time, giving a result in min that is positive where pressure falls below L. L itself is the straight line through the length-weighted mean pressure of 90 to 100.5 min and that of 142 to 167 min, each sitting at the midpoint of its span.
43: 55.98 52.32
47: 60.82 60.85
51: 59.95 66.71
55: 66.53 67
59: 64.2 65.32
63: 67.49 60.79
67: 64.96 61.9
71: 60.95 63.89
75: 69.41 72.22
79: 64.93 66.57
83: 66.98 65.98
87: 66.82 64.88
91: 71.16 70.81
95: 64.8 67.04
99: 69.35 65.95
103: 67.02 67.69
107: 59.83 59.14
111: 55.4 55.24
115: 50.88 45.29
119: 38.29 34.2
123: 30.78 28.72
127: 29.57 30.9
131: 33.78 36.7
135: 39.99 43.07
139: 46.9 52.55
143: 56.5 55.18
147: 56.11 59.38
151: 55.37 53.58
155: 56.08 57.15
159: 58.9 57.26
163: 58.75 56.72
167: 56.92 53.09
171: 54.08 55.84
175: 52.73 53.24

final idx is 7.6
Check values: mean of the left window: 68.5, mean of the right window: 56.8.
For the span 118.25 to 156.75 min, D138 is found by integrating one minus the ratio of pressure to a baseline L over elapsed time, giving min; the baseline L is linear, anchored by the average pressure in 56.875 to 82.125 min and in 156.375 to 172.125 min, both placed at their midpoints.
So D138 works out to 9.4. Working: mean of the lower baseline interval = 65.3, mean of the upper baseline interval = 56.6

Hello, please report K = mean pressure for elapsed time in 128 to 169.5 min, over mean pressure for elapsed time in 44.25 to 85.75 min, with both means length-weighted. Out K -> 0.8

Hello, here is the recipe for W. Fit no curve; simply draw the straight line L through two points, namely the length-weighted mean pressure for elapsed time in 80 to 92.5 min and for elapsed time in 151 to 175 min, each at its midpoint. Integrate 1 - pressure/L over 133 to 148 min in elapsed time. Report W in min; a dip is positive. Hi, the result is 2.6 min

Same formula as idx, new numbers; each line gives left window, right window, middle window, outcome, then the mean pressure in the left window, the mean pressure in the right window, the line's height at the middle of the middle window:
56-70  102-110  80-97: -0.9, 64.5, 63.4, 63.9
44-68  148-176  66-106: -3.7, 63.1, 56.1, 61.1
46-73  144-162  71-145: 6.6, 63.7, 56.6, 60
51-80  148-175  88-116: -0.7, 65.3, 56.3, 61.8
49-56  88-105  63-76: 0.3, 63.9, 67.6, 65.3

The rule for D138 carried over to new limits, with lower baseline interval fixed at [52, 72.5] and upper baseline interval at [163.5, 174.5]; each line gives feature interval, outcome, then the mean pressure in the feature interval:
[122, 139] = 6.9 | 34.9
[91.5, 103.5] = -1.2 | 67.7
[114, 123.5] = 3.1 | 40.4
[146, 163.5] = -0.1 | 56.9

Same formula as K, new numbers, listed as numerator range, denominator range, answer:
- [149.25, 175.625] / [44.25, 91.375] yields 0.87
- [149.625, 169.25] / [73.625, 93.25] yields 0.83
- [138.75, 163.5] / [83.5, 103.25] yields 0.83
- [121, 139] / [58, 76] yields 0.54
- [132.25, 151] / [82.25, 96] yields 0.74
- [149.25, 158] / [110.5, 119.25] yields 1.13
